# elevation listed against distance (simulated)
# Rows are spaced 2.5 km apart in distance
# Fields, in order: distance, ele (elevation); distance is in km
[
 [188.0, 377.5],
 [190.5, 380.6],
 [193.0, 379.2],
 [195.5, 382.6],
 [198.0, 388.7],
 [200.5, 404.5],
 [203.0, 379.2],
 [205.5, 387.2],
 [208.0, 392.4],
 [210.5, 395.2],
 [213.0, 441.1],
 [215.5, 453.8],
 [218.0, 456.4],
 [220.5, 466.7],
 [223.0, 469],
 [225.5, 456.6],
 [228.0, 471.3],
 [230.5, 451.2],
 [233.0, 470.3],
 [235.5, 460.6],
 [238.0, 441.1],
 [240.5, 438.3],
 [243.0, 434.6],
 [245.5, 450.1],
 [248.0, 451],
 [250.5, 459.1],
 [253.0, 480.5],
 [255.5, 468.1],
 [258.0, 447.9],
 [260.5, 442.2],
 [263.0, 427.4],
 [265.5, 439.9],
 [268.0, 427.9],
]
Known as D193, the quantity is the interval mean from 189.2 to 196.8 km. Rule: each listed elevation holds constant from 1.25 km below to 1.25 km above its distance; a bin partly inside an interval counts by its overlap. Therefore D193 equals 381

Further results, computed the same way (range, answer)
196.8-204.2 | 391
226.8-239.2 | 459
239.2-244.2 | 437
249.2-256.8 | 469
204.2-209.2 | 390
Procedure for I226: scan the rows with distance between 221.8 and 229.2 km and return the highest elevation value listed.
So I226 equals 471.3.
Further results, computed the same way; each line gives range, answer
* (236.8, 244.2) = 441.1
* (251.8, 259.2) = 480.5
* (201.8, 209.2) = 392.4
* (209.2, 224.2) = 469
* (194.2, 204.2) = 404.5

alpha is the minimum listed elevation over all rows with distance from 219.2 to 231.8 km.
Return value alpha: 451.2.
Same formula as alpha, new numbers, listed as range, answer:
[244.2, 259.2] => 447.9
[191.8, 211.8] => 379.2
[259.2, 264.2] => 427.4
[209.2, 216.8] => 395.2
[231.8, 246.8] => 434.6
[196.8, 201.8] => 388.7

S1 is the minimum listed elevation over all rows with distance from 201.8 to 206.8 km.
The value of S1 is 379.2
